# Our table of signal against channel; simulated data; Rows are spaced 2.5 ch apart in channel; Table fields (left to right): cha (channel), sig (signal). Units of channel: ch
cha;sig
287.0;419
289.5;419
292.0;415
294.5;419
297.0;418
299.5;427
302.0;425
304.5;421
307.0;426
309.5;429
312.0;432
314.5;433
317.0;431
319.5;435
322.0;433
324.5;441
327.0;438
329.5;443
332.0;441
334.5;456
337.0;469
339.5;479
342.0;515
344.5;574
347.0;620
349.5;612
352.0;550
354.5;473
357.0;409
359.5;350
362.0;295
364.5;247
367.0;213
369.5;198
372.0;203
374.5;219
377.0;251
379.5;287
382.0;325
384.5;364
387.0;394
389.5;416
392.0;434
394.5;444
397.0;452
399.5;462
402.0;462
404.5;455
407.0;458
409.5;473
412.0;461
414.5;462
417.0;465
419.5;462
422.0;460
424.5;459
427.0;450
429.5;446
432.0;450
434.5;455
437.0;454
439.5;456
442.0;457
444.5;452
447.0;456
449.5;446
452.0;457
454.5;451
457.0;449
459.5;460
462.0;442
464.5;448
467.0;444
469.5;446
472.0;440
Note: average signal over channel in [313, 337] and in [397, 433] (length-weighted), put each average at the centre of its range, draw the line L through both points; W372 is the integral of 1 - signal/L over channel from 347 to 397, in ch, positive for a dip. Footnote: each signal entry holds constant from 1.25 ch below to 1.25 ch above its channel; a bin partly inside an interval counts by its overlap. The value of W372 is 9.9 ch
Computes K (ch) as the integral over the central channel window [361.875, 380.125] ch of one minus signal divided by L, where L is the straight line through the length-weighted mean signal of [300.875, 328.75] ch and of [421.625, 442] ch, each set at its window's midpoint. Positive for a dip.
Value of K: 8.6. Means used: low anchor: 432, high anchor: 454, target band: 234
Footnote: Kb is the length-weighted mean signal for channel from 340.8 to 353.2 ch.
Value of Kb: 575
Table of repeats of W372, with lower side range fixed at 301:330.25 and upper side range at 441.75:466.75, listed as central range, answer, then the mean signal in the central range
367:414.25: 7.46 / 373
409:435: -0.66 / 458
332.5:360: -4.21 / 503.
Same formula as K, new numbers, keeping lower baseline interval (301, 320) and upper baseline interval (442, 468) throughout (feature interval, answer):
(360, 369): 3.74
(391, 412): -0.61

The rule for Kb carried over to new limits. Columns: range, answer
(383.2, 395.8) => 410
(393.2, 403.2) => 455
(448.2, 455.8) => 451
